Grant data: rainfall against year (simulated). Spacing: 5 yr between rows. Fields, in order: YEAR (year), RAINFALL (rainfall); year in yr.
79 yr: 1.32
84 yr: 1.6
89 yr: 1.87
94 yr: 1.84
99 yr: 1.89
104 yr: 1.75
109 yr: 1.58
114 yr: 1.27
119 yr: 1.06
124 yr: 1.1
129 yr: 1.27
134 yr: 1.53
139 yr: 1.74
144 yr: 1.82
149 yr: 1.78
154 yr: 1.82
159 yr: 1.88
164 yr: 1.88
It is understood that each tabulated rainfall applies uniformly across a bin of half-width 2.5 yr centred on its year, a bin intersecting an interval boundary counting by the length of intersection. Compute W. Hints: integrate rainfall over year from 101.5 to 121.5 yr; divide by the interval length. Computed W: 1.42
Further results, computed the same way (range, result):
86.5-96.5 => 1.86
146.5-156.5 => 1.8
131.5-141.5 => 1.64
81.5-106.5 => 1.79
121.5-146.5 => 1.49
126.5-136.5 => 1.4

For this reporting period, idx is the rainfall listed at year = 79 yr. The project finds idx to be 1.32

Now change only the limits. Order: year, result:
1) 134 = 1.53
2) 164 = 1.88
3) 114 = 1.27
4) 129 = 1.27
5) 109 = 1.58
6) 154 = 1.82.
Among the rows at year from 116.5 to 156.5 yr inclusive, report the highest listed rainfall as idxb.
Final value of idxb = 1.82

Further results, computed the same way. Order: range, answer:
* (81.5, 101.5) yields 1.89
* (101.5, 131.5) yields 1.75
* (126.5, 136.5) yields 1.53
